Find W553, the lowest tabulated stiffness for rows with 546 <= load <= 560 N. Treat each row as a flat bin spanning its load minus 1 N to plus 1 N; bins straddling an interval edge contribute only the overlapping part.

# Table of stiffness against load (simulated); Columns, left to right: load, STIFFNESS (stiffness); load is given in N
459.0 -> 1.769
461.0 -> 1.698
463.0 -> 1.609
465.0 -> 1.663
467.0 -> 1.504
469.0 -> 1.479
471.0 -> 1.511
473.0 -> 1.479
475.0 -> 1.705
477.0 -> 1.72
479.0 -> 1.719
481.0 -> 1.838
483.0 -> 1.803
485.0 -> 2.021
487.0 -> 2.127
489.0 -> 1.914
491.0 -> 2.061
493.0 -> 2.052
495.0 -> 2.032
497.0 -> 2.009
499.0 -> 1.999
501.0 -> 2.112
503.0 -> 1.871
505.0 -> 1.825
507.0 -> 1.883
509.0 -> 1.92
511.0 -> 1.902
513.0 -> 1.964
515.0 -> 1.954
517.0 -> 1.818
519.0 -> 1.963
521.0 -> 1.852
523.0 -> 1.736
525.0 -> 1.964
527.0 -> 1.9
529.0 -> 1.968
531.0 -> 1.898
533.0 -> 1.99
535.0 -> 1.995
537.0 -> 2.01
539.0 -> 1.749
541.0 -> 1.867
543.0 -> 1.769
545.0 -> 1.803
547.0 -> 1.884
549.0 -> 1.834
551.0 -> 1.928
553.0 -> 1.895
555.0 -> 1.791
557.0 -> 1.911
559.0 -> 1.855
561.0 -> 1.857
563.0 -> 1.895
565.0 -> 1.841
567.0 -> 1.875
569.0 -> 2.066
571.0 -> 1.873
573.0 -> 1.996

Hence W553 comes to 1.791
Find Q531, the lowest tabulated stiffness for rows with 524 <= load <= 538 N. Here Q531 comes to 1.898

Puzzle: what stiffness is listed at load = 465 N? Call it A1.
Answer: 1.663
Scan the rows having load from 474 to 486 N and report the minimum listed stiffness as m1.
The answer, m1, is 1.705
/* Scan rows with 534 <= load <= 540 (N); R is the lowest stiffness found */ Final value 1.749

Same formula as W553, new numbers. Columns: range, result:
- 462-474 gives 1.479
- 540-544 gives 1.769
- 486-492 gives 1.914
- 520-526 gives 1.736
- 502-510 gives 1.825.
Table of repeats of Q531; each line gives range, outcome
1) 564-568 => 1.841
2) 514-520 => 1.818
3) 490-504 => 1.871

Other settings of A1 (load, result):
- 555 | 1.791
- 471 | 1.511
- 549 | 1.834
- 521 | 1.852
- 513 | 1.964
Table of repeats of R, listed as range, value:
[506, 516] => 1.883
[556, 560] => 1.855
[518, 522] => 1.852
